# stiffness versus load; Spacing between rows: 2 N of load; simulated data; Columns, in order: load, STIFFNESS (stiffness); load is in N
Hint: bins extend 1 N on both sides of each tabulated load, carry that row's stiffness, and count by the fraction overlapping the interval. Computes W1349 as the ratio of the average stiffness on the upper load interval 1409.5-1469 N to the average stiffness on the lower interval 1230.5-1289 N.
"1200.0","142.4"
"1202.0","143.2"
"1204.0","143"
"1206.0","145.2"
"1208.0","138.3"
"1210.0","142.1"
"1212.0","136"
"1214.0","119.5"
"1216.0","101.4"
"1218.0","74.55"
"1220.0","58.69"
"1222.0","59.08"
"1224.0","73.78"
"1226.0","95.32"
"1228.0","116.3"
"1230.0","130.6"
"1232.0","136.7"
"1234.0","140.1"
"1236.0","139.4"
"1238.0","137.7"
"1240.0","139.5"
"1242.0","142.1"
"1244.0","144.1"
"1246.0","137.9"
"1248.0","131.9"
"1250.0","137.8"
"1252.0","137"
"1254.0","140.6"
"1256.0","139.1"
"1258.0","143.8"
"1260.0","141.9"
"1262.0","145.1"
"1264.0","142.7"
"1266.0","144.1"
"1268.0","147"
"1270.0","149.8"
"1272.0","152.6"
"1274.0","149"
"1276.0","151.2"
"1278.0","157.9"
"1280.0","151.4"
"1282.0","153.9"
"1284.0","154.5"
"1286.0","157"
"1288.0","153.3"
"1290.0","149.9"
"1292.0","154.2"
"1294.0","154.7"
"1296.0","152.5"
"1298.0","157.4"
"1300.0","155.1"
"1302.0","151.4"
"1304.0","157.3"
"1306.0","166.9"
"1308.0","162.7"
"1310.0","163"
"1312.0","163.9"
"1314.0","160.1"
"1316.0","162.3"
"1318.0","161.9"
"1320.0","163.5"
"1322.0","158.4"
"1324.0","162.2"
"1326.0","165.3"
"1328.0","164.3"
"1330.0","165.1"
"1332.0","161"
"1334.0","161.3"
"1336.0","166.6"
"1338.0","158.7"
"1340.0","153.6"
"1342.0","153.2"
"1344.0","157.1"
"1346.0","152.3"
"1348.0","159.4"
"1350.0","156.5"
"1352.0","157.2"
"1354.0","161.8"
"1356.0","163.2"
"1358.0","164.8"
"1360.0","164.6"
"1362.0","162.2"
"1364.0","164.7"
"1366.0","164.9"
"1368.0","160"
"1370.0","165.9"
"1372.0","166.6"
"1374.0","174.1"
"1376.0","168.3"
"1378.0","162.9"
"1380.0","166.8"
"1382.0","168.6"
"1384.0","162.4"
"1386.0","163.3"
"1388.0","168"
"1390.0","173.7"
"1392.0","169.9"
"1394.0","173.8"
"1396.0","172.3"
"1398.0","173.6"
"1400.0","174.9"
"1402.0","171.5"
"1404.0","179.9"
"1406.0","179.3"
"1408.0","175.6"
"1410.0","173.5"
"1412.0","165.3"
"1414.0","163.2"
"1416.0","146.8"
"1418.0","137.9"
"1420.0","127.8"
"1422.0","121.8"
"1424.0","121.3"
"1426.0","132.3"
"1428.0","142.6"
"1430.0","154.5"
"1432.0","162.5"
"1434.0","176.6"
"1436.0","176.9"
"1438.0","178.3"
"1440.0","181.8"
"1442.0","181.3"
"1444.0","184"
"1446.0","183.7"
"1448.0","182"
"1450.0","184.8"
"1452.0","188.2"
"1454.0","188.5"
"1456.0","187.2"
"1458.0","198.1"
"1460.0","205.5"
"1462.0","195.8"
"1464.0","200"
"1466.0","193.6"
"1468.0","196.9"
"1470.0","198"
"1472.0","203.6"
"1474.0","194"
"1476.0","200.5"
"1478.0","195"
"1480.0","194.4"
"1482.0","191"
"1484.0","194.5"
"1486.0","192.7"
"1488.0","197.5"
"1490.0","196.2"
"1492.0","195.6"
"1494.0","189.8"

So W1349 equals 1.18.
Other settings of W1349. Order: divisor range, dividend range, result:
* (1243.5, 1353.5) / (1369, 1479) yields 1.13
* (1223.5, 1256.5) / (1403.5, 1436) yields 1.17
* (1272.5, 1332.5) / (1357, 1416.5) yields 1.06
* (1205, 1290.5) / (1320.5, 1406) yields 1.24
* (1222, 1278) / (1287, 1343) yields 1.17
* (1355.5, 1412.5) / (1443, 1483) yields 1.14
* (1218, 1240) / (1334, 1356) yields 1.46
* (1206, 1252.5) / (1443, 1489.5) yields 1.60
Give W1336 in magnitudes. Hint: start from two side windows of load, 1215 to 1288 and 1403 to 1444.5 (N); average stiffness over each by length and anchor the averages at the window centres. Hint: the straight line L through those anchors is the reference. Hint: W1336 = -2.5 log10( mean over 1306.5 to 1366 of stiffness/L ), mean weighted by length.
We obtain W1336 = -0.11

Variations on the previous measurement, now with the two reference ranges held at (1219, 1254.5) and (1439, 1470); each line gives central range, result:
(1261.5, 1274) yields -0.12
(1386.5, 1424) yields 0.08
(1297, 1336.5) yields -0.10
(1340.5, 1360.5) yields -0.01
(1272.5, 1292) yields -0.13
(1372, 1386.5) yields 0.00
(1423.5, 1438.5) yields 0.17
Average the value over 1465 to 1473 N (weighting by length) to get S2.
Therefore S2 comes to 198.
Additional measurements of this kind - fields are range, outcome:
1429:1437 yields 168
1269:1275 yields 150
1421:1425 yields 122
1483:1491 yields 195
